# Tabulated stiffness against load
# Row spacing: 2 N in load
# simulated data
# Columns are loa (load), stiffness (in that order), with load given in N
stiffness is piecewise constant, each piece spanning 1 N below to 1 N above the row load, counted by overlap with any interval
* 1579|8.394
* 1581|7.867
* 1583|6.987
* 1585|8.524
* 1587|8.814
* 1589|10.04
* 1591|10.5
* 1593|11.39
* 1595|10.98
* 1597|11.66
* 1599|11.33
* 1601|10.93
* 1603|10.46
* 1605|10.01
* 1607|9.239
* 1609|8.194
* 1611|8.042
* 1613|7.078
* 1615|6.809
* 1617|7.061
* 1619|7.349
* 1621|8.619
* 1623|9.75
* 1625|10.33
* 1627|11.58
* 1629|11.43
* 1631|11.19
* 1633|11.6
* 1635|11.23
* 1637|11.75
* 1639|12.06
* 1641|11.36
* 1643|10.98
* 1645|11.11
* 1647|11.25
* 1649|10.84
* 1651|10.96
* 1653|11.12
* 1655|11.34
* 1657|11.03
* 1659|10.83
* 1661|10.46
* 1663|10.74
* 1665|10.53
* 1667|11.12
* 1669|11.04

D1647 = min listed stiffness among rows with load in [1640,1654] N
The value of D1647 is 10.84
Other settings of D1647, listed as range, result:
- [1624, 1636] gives 10.33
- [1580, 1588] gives 6.987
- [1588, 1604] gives 10.04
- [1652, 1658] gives 11.03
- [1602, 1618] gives 6.809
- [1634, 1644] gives 10.98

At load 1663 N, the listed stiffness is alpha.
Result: 10.74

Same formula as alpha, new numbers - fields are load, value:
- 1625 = 10.33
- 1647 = 11.25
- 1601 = 10.93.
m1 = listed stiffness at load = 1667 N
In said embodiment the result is 11.12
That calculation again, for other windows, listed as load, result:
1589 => 10.04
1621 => 8.619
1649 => 10.84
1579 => 8.394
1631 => 11.19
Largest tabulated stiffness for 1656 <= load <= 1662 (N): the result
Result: 11.03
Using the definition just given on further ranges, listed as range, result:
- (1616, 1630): 11.58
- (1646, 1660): 11.34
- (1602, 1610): 10.46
